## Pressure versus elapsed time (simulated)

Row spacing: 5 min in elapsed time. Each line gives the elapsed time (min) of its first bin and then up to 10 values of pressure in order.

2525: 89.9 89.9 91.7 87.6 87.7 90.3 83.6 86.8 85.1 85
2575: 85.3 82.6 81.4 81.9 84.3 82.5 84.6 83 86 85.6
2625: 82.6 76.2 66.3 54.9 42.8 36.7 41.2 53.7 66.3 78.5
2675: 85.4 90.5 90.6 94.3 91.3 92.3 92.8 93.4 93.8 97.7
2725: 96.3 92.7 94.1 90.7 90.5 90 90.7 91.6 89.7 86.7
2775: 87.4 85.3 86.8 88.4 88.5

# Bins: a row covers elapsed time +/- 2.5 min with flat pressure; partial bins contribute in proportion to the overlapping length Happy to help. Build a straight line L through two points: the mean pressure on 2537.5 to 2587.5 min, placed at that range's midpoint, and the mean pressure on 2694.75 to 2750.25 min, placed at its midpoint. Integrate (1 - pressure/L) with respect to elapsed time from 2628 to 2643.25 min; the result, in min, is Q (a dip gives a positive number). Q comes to 4.2 min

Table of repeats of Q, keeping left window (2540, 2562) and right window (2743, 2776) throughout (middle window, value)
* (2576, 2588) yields 0.7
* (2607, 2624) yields 0.6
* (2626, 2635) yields 1.4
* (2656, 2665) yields 3.4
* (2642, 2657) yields 8.1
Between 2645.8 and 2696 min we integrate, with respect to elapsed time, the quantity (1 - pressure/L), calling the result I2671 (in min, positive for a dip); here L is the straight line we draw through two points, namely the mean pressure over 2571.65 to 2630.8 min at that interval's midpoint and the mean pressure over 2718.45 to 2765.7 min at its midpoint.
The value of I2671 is 9.55 min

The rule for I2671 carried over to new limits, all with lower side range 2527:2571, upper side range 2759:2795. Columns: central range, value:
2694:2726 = -2.24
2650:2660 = 5.08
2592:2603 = 0.54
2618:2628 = 0.47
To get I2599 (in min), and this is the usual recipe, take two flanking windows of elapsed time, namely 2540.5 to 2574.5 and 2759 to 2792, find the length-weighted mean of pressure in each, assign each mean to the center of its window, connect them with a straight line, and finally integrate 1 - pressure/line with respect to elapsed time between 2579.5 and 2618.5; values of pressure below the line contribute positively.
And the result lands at 1.5 min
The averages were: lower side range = 86.4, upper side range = 87.8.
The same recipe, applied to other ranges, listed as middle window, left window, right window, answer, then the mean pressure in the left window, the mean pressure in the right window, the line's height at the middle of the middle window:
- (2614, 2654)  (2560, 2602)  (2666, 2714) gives 10.0 min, 83.7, 89.3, 86.4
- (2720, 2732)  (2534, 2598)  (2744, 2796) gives -1.0 min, 85.5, 88.6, 88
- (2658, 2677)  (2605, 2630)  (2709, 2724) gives 3.9 min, 83.5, 95.3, 89.4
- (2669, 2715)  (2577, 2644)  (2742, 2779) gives -3.3 min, 78.6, 89.4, 84.4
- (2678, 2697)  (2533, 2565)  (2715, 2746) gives 0.1 min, 87.7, 93.8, 92.4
